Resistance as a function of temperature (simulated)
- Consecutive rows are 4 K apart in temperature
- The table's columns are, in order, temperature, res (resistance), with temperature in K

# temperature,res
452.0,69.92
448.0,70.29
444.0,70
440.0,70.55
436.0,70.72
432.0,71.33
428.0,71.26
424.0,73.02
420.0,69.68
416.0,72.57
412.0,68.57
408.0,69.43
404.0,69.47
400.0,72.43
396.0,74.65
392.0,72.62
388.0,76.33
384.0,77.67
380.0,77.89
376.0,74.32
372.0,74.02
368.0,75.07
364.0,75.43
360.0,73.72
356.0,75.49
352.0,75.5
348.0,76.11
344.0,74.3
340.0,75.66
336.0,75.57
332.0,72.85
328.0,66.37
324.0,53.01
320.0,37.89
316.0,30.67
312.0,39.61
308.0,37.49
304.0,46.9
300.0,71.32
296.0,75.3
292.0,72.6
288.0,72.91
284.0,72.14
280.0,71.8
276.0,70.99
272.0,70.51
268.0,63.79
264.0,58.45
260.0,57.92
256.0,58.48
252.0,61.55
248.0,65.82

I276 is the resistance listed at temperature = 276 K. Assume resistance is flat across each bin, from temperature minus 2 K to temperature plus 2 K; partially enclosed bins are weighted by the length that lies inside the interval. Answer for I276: 70.99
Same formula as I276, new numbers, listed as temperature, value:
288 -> 72.91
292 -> 72.6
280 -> 71.8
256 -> 58.48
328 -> 66.37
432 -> 71.33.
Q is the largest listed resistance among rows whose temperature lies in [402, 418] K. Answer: 72.57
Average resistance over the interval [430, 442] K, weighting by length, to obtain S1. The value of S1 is 70.9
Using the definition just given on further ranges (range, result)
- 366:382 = 75.3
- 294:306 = 64.5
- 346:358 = 75.7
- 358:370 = 74.7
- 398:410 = 70.4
